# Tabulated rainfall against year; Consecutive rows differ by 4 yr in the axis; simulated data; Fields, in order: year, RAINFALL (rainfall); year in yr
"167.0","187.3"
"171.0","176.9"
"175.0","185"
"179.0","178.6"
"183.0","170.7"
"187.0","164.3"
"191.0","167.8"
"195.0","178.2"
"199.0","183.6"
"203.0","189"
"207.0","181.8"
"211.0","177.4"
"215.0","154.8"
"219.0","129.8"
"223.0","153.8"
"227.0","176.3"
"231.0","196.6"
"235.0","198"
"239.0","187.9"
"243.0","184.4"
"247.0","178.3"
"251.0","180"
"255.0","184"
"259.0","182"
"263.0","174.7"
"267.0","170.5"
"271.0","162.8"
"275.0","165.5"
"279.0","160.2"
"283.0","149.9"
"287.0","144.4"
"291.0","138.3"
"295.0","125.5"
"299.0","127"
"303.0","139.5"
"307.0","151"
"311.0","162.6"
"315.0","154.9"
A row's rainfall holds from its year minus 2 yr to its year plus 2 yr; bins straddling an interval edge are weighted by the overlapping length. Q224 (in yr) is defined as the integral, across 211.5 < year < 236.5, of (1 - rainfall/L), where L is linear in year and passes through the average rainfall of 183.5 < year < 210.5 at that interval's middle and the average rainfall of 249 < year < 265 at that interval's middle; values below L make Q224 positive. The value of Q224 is 1.4 yr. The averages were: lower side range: 177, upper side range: 180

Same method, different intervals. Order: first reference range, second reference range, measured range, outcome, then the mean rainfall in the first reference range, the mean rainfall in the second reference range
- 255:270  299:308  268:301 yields 2.09 yr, 176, 141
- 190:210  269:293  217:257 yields -2.15 yr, 181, 154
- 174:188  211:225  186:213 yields -2.59 yr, 175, 151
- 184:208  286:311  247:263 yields -2.61 yr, 177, 139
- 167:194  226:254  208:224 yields 2.28 yr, 175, 186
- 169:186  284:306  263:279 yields -2.42 yr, 177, 136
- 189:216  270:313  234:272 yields -4.73 yr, 177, 148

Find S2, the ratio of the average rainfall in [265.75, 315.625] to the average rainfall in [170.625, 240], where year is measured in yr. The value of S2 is 0.9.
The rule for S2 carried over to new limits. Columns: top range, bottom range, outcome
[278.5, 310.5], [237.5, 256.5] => 0.78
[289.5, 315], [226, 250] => 0.76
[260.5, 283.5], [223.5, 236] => 0.89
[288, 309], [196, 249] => 0.77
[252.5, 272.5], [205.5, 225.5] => 1.10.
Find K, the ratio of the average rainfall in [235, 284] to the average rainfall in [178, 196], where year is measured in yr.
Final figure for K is 1.0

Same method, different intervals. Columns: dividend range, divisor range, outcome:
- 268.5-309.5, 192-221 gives 0.86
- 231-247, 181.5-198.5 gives 1.11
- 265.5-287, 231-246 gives 0.84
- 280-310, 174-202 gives 0.80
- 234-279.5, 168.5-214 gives 1.00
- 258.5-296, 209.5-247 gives 0.91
